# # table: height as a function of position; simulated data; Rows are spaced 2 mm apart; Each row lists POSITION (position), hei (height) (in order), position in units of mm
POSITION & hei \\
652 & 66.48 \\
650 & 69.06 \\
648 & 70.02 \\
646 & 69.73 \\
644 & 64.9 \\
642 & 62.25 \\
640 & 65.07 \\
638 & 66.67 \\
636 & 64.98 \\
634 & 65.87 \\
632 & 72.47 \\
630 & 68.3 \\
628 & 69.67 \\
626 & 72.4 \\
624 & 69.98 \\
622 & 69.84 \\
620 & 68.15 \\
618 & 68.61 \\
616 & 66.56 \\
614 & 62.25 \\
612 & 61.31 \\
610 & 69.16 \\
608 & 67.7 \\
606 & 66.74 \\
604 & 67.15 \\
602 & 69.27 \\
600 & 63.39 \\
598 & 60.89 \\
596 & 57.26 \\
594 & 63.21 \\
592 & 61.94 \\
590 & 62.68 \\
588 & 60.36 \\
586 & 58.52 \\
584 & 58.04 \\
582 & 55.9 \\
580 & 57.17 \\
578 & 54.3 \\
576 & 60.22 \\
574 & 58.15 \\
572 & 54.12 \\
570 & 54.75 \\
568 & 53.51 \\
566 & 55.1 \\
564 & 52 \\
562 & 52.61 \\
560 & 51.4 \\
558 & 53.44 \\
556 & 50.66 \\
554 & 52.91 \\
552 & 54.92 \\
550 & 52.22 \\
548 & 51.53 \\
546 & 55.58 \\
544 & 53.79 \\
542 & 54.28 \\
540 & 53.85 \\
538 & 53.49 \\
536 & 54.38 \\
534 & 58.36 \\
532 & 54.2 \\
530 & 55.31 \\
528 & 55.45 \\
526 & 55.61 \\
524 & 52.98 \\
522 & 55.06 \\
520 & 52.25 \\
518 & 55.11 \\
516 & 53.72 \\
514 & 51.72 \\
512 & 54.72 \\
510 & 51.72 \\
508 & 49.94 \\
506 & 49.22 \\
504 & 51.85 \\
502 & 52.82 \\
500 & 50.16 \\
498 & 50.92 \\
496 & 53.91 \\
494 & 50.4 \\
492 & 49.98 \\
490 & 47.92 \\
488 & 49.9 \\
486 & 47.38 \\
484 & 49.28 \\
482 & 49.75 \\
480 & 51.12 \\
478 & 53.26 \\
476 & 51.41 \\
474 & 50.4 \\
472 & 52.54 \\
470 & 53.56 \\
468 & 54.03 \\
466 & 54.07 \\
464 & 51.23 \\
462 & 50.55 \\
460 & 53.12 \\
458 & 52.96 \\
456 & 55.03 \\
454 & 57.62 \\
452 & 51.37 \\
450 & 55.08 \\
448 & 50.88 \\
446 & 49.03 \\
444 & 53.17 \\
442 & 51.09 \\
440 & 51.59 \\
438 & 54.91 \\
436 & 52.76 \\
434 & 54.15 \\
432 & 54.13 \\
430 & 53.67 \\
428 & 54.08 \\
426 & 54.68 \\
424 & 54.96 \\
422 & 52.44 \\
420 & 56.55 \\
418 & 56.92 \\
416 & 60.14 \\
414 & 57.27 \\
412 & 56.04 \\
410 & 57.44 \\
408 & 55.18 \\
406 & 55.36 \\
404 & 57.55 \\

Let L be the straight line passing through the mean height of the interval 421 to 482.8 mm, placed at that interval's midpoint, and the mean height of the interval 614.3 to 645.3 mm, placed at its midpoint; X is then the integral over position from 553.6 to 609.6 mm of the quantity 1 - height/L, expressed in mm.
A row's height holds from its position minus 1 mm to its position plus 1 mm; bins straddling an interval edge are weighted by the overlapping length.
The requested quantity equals 4.6 mm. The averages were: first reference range 52.9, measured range 58.5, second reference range 67.6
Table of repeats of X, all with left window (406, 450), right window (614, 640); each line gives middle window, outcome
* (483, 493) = 1.7 mm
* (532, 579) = 6.8 mm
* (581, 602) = 1.6 mm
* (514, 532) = 2.0 mm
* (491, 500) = 1.2 mm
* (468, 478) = 0.9 mm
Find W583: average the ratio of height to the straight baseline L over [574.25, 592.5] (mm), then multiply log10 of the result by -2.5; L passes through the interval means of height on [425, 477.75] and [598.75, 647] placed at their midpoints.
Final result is 0.09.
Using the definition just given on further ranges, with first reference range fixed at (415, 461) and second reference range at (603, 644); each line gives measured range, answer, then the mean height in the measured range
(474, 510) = 0.14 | 50.6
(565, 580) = 0.14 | 55.8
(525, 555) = 0.13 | 54.4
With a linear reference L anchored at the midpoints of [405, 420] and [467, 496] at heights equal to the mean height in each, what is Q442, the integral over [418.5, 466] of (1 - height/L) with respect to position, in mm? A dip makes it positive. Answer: 0.8 mm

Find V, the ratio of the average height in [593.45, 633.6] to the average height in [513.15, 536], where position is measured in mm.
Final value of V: 1.22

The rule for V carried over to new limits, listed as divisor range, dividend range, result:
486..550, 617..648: 1.29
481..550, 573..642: 1.22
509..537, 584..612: 1.17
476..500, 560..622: 1.20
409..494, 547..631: 1.14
